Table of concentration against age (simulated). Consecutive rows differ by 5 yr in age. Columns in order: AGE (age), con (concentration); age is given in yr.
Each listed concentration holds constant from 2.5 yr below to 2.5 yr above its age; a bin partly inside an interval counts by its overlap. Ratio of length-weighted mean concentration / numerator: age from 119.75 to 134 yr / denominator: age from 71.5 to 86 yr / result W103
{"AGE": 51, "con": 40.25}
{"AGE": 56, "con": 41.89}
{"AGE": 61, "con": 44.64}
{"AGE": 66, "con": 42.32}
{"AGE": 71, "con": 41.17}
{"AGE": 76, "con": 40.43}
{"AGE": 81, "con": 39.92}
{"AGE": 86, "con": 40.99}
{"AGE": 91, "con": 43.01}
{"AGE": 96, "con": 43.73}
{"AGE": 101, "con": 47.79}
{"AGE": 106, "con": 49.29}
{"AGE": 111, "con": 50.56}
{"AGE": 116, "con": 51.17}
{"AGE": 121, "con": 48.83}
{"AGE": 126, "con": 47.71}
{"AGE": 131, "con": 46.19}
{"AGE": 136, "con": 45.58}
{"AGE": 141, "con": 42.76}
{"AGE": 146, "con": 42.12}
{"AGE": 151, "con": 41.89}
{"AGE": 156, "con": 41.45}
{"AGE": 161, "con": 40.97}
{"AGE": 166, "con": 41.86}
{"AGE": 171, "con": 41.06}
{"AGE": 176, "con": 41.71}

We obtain 1.17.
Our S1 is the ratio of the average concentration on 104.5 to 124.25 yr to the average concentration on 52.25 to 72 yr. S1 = 1.2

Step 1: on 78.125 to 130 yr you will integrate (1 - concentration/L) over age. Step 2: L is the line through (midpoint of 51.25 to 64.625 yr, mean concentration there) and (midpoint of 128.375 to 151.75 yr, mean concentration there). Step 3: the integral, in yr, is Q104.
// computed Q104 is -3.5 yr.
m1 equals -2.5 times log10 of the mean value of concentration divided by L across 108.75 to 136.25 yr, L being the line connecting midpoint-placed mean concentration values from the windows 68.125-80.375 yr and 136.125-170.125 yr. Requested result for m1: -0.17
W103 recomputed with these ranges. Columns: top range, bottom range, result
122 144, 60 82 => 1.10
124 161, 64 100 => 1.04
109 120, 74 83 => 1.26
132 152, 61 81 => 1.04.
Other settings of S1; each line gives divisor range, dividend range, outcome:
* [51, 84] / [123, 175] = 1.04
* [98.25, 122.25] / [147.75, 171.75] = 0.84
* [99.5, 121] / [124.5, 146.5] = 0.91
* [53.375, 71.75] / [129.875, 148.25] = 1.03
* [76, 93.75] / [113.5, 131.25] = 1.18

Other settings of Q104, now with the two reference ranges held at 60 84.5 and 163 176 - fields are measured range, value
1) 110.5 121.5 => -2.35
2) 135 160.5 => -0.59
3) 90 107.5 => -1.91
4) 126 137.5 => -1.34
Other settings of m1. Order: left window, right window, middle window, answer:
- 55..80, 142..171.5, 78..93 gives 0.018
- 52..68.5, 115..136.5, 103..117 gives -0.079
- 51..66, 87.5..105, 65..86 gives 0.072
